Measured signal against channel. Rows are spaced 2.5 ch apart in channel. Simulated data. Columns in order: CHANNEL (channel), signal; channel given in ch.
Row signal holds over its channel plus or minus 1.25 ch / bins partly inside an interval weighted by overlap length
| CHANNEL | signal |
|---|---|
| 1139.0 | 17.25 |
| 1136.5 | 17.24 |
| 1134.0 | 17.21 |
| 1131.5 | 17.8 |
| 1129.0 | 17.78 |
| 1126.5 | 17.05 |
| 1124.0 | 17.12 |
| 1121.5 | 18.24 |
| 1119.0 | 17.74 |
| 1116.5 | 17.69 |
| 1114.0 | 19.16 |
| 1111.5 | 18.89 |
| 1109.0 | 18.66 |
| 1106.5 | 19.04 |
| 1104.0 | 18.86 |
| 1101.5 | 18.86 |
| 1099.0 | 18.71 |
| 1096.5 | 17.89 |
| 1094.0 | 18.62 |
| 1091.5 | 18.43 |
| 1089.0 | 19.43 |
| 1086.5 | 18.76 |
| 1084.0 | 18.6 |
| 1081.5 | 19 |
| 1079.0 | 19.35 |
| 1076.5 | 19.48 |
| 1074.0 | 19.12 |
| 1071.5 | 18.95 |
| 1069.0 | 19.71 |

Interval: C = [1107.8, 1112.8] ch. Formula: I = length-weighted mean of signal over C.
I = 18.8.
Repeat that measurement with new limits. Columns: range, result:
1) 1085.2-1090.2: 19.1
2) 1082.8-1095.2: 18.8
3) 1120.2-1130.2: 17.5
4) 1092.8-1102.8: 18.5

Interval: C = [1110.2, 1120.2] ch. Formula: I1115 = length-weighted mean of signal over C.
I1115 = 18.4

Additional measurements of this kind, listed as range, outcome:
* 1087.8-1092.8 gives 18.9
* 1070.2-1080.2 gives 19.2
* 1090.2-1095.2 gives 18.5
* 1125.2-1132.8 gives 17.5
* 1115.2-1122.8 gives 17.9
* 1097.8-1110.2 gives 18.8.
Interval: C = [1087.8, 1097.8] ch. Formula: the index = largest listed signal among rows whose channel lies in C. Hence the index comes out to 19.43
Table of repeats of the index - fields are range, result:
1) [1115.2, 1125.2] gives 18.24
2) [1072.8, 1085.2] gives 19.48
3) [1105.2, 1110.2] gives 19.04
